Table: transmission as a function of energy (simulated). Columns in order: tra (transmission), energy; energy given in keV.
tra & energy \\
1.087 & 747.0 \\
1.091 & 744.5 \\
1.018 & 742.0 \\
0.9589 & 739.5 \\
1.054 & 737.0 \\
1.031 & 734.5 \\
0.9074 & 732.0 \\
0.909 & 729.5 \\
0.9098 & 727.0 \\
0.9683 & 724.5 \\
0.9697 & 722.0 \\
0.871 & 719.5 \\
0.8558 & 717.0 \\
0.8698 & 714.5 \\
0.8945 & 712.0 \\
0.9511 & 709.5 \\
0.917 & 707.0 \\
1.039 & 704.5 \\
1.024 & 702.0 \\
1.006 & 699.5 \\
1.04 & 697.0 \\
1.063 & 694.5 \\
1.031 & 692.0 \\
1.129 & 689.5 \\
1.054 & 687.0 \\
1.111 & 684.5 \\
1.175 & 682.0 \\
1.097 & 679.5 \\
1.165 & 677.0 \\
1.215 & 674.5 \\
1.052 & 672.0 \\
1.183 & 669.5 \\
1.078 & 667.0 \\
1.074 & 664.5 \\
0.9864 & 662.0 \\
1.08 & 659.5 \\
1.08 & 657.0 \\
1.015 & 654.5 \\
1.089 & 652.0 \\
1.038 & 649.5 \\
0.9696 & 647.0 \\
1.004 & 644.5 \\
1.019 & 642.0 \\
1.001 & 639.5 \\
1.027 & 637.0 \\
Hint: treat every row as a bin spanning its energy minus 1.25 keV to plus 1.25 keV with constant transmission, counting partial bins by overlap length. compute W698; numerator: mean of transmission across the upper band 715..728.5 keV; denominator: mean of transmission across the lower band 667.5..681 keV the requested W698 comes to 0.8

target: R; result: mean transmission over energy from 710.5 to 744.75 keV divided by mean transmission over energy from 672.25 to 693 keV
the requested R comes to 0.8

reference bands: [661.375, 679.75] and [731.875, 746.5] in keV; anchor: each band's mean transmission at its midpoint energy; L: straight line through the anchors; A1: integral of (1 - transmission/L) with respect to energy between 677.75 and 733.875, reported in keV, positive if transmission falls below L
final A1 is 3.9 keV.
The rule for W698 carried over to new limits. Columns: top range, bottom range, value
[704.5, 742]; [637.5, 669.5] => 0.90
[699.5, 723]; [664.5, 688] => 0.83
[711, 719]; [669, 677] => 0.76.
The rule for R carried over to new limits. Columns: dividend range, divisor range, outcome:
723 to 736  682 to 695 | 0.87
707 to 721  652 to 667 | 0.85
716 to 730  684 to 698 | 0.86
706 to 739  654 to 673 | 0.87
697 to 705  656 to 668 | 0.97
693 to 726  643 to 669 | 0.92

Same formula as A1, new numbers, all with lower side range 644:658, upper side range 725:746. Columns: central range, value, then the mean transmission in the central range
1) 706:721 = 1.6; 0.894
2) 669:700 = -2.7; 1.1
